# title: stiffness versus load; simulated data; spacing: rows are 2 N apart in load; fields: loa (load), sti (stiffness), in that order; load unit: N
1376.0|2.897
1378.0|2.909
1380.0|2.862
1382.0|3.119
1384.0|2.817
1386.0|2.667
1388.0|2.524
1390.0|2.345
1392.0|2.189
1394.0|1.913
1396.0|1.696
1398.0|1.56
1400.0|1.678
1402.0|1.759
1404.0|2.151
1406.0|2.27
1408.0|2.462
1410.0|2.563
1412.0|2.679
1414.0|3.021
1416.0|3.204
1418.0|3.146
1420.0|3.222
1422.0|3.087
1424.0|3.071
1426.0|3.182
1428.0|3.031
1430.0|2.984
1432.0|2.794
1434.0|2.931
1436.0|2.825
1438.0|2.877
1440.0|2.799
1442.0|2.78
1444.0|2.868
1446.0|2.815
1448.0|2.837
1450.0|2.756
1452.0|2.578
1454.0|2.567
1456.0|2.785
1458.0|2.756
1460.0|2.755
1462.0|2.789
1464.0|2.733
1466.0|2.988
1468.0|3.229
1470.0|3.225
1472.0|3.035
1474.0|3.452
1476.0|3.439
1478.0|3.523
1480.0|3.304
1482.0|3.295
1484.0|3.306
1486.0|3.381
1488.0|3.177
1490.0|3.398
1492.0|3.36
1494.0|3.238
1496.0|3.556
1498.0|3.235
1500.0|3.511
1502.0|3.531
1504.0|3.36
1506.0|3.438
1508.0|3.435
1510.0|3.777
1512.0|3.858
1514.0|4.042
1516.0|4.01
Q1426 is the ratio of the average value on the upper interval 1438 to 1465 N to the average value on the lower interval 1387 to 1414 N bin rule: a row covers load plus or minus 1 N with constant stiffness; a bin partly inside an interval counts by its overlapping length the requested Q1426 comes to 1.3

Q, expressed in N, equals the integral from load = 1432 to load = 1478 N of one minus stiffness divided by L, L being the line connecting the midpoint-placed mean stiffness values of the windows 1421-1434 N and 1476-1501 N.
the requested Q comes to 3.8 N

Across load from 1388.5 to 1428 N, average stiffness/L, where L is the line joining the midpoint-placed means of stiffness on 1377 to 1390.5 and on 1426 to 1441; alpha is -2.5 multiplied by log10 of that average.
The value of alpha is 0.14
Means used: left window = 2.76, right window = 2.91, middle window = 2.5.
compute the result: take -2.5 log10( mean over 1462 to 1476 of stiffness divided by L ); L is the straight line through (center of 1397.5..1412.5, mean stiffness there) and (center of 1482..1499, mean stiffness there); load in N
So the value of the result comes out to -0.03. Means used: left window 2.14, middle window 3.11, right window 3.33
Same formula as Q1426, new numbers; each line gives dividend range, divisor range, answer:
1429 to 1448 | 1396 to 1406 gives 1.56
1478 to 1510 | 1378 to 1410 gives 1.47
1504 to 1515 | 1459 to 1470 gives 1.26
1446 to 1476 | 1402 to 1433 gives 1.03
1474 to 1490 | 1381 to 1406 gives 1.52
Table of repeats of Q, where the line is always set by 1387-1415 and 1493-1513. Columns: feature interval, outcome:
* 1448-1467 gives 1.1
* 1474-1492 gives -0.7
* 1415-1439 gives -4.8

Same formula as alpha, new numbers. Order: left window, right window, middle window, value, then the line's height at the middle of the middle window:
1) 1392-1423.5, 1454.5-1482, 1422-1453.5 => -0.05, 2.75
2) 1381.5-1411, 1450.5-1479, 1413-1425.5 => -0.25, 2.49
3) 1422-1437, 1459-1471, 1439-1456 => 0.08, 2.97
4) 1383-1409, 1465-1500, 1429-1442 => -0.07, 2.68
